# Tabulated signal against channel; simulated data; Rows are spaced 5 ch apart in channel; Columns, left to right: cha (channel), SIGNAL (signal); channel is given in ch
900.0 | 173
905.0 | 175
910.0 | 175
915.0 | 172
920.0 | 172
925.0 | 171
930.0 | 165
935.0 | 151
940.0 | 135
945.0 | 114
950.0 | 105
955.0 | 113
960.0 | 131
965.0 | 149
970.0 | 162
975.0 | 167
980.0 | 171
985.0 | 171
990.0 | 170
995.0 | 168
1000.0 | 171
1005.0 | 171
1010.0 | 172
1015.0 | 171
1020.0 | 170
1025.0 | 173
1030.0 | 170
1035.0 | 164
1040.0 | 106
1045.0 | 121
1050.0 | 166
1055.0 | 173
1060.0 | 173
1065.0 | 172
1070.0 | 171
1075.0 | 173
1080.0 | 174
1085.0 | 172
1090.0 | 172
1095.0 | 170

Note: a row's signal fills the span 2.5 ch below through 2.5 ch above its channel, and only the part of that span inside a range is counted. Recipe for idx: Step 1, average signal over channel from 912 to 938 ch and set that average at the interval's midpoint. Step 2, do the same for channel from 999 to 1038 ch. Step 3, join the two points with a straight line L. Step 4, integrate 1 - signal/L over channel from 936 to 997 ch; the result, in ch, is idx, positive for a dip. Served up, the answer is 7.72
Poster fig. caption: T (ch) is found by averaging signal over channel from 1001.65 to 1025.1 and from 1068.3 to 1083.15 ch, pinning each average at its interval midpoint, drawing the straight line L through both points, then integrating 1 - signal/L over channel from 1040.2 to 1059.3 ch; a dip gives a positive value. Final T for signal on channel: 2.5 ch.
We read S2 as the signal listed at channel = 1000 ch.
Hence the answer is 171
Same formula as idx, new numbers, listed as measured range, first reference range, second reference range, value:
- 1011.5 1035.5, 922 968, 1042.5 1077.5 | -2.22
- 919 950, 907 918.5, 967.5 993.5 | 4.56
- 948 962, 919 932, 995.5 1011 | 4.42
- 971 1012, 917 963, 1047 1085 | -4.58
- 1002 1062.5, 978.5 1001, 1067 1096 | 3.57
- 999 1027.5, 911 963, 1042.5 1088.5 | -2.58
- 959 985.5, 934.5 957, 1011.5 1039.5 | -4.47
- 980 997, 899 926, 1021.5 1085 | -0.29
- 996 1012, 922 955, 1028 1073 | -2.29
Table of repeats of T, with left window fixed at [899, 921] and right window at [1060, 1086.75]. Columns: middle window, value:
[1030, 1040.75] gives 1.5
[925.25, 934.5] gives 0.5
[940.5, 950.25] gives 3.2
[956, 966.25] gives 2.3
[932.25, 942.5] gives 1.8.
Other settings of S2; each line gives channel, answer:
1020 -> 170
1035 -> 164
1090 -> 172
